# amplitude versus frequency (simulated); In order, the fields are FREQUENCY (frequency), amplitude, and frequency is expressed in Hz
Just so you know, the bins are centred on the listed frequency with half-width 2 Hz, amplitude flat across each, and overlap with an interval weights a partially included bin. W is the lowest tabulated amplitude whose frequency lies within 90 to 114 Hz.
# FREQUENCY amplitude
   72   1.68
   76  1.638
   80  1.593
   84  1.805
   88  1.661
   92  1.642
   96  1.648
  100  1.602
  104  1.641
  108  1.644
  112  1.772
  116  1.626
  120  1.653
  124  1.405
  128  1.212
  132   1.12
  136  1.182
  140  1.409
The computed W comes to 1.602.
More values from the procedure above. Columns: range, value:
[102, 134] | 1.12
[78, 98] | 1.593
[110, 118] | 1.626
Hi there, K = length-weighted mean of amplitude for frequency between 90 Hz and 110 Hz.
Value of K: 1.64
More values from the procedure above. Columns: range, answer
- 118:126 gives 1.53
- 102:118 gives 1.67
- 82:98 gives 1.69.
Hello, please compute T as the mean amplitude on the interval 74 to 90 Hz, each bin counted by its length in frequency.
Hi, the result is 1.67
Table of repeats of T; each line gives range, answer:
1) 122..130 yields 1.31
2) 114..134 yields 1.4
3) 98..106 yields 1.62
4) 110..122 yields 1.68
